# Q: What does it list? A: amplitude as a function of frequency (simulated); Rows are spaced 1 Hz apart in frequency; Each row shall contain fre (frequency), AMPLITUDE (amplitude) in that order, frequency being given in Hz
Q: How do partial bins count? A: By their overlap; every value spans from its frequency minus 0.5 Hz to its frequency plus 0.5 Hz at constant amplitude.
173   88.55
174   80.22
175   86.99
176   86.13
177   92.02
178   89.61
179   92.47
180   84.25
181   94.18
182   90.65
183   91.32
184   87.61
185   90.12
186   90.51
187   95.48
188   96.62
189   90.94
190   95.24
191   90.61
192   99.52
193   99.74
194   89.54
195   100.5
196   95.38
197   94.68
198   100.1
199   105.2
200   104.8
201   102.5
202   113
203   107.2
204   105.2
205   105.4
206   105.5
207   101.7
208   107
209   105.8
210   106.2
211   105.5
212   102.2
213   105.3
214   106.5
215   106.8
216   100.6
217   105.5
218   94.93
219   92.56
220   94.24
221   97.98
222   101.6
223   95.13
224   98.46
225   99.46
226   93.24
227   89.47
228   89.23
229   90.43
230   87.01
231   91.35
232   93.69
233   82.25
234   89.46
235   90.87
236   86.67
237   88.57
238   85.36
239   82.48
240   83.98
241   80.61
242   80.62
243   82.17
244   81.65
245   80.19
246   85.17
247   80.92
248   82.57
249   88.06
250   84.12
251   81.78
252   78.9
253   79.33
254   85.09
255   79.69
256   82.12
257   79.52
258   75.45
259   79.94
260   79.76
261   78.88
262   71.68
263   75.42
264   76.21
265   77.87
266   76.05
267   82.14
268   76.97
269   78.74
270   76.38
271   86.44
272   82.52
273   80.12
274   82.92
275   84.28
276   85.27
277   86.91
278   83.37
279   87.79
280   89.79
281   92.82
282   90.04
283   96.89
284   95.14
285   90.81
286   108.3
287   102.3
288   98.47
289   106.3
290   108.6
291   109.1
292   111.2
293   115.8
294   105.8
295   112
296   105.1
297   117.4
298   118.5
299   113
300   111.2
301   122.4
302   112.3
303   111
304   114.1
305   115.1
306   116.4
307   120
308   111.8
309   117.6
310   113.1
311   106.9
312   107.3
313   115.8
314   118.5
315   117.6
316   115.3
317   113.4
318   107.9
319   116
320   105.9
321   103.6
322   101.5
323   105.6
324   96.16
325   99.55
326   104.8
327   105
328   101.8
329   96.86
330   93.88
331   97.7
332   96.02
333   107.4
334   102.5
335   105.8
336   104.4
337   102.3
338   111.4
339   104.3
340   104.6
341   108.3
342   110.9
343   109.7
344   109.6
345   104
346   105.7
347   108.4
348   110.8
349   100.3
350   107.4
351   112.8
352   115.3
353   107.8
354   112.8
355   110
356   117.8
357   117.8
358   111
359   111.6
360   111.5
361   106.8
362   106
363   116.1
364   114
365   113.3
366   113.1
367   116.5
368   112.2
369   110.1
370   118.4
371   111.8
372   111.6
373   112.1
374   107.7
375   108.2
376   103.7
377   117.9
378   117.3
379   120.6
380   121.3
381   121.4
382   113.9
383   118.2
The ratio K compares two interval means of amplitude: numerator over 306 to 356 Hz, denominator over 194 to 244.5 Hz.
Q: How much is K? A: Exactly 1.12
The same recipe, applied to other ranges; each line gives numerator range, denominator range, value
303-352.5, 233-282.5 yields 1.31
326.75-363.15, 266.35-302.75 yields 1.10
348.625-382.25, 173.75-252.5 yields 1.20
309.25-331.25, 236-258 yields 1.30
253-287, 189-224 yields 0.83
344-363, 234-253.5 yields 1.32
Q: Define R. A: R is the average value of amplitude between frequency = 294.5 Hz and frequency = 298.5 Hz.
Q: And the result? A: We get 113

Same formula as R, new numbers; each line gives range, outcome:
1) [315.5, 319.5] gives 113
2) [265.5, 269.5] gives 78.5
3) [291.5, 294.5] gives 111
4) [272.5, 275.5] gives 82.4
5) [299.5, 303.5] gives 114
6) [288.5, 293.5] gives 110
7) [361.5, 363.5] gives 111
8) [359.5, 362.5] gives 108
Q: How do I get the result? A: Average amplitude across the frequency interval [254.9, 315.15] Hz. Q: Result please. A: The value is 97.1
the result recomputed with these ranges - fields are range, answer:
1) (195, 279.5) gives 89.9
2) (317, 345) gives 104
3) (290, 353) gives 109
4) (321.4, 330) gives 101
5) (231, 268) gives 82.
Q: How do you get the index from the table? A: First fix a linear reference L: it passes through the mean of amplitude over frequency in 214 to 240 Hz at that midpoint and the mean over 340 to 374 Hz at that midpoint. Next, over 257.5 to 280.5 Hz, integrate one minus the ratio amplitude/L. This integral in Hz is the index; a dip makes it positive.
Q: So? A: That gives 4.3 Hz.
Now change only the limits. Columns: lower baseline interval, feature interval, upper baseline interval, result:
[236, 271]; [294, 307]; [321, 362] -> -2.70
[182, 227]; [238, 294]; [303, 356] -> 9.36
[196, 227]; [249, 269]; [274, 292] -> 3.74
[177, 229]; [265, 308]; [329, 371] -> 2.17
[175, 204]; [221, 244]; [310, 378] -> 2.28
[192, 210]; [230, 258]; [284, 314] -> 5.88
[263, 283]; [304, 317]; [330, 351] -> -2.59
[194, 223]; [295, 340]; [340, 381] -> 0.08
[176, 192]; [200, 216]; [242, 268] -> -3.26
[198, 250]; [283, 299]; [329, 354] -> -0.90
